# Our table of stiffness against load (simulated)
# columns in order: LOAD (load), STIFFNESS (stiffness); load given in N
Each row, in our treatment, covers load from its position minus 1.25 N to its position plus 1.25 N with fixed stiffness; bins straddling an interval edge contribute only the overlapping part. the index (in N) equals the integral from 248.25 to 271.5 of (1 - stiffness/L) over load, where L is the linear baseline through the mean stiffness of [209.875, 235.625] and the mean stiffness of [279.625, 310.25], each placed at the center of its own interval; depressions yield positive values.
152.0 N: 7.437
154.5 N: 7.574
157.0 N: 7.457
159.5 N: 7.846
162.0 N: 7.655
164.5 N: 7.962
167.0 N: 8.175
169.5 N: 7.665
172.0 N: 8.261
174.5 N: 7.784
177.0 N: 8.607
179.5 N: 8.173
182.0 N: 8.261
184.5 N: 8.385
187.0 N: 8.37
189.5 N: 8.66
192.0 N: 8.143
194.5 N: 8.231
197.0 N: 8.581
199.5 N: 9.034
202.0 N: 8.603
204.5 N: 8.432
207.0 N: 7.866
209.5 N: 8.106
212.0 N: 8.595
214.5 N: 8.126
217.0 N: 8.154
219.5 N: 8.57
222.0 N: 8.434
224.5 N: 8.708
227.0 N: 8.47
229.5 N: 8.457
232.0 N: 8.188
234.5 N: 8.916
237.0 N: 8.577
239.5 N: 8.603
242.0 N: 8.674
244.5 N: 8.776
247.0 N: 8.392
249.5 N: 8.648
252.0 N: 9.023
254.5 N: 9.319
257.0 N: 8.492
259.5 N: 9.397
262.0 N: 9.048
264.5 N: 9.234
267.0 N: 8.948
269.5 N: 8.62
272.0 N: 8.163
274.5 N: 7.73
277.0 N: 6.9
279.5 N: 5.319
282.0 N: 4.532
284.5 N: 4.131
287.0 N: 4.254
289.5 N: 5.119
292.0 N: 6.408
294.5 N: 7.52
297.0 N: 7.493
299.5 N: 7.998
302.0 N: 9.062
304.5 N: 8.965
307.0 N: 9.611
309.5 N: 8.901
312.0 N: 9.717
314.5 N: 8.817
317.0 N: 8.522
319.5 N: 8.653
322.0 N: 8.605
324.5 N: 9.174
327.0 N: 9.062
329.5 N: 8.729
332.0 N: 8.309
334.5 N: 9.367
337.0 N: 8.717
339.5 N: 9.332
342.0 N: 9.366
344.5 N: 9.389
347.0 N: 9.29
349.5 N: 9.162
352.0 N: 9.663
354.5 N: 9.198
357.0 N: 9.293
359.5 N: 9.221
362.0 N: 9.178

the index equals -3.9 N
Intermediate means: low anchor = 8.45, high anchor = 6.91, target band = 8.94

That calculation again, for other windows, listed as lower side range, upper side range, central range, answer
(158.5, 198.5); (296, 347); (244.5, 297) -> 6.9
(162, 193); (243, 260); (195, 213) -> -0.1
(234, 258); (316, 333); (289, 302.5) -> 2.2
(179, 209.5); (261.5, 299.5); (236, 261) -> -4.6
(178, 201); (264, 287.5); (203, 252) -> -5.0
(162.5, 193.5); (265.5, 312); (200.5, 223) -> -1.2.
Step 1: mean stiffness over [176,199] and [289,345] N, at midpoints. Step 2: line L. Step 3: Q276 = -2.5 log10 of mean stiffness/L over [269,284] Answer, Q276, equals 0.27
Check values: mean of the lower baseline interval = 8.4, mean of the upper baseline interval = 8.59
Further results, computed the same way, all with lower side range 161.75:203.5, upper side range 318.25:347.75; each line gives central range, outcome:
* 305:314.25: -0.05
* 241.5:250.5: 0.00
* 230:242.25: -0.01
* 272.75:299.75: 0.40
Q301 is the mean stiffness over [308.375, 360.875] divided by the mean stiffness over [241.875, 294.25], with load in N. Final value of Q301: 1.20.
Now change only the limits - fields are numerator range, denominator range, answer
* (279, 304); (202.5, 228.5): 0.75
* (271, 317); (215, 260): 0.84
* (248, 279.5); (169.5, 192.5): 1.03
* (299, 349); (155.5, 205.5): 1.10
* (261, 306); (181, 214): 0.86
